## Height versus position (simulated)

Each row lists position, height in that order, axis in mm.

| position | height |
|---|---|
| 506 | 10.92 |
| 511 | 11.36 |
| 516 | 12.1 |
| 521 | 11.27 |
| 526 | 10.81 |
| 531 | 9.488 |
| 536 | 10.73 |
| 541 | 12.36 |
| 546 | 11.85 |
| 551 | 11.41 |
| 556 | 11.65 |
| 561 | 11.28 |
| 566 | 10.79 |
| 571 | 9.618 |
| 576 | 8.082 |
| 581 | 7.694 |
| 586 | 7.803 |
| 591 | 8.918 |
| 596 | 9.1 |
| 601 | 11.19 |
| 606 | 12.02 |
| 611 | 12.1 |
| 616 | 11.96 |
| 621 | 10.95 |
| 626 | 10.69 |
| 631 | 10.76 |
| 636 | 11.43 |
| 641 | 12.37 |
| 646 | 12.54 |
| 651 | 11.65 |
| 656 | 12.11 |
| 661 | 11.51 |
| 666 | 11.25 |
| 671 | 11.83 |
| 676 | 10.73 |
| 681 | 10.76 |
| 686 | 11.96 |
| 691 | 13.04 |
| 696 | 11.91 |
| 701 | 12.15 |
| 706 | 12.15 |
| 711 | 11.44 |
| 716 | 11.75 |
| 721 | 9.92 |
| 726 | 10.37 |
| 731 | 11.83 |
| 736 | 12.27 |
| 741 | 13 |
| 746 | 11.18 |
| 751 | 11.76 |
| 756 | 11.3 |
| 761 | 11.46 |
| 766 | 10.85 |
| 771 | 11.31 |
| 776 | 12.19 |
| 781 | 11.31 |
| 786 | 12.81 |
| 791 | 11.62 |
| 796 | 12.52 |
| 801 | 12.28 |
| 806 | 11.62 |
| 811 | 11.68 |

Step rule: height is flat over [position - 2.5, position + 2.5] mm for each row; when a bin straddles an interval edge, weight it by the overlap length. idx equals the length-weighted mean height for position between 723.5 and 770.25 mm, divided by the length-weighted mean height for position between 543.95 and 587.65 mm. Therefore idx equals 1.1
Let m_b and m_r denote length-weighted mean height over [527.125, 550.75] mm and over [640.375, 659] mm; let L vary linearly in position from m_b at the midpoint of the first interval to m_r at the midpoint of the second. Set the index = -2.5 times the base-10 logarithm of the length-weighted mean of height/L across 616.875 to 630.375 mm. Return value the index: 0.090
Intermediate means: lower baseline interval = 11.1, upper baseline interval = 12.1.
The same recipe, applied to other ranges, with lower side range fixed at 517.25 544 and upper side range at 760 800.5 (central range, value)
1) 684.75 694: -0.093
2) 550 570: -0.005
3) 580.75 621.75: 0.094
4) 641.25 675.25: -0.036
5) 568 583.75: 0.291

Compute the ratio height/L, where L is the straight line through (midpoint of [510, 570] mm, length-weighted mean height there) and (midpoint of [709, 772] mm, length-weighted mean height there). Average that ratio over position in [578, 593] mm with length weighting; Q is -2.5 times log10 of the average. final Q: 0.36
